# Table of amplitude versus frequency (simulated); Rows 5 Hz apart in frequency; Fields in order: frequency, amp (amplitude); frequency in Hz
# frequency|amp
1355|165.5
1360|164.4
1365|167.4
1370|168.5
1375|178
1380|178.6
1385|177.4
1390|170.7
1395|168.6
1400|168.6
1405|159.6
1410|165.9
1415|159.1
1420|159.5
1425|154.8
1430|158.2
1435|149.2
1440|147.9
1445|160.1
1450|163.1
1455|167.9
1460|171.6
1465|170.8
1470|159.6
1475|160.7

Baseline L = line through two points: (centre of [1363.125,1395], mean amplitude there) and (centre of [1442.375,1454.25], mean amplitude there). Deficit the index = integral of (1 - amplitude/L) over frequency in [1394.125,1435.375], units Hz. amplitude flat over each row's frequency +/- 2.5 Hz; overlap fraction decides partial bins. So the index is 1.7 Hz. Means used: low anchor 173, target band 161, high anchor 162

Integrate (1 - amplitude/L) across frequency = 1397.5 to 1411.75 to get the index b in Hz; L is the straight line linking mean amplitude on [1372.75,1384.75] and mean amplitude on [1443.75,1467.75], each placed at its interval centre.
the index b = 0.80 Hz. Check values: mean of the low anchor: 178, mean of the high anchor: 167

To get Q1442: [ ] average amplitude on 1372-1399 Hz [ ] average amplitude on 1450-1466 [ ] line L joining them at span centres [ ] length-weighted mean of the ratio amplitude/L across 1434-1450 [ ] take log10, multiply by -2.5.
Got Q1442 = 0.11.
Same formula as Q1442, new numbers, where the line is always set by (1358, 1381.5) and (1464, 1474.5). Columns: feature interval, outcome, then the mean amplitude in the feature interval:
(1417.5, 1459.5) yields 0.05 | 158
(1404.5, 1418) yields 0.04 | 162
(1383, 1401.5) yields -0.01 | 171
